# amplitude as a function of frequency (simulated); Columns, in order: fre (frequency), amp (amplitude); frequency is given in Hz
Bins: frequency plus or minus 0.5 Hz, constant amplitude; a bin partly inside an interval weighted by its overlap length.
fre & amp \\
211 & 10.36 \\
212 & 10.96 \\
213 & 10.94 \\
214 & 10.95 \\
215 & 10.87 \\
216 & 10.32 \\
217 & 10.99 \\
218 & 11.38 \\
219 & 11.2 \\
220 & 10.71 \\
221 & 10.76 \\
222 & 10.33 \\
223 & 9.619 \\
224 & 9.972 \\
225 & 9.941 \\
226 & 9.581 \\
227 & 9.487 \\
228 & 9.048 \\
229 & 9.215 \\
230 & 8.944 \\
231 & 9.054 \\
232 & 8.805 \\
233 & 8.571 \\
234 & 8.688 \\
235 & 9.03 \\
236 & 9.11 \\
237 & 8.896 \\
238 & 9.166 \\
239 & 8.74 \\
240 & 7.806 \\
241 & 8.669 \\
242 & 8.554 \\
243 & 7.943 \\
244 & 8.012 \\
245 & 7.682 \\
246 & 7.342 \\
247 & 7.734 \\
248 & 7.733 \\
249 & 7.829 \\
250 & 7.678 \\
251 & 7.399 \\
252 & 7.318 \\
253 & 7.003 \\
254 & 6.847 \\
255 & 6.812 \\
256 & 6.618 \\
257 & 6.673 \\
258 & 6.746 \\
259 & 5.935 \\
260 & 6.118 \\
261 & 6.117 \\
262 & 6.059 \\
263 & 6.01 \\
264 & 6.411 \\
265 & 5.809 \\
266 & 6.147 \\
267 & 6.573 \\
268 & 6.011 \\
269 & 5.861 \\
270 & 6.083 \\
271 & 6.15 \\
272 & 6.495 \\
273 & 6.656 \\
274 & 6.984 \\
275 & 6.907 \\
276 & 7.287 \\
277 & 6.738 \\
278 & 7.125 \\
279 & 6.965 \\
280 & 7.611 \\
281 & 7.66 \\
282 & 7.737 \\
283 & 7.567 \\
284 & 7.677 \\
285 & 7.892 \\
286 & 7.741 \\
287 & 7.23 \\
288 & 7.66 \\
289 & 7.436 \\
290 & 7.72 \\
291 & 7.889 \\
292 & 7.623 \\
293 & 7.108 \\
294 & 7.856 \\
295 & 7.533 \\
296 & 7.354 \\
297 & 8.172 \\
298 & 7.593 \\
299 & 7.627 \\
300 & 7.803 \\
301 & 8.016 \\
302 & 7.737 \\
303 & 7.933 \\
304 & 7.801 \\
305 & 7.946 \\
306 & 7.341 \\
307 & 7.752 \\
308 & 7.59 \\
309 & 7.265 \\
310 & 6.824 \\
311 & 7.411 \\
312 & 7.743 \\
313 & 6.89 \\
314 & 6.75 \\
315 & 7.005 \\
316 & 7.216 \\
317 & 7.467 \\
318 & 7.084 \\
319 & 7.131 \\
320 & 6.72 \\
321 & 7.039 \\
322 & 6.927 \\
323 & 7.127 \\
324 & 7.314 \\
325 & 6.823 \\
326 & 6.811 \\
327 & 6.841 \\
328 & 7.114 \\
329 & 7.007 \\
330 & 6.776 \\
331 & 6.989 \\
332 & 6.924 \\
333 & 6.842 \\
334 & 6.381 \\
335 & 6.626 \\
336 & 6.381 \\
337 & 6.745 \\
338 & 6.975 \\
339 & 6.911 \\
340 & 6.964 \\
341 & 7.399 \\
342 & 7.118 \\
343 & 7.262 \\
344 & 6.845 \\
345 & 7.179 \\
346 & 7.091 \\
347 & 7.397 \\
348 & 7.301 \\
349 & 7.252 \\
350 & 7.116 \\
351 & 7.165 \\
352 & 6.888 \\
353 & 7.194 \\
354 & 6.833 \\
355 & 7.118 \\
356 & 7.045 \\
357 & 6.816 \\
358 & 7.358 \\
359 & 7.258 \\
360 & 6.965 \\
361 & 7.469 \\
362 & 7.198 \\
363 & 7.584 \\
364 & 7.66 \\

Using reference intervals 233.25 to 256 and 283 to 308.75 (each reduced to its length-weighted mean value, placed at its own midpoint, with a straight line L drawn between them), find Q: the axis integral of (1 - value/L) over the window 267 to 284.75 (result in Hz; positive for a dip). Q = 1.99 Hz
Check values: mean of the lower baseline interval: 7.98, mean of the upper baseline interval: 7.67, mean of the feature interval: 6.92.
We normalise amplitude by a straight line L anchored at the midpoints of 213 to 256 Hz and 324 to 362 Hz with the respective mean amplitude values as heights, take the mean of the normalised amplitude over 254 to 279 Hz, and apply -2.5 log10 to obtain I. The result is 0.28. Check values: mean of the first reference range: 8.94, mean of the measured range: 6.45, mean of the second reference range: 7.01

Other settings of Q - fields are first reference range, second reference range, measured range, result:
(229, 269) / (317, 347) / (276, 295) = -0.6 Hz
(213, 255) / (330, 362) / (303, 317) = 0.5 Hz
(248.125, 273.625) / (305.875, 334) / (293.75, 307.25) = -1.6 Hz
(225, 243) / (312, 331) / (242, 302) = 6.8 Hz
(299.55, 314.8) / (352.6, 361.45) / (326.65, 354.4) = 1.0 Hz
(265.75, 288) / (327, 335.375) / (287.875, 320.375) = -2.7 Hz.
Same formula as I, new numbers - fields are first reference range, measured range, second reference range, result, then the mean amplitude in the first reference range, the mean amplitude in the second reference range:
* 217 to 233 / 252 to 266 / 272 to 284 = 0.26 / 9.86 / 7.19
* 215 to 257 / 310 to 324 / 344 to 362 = 0.08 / 8.79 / 7.14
